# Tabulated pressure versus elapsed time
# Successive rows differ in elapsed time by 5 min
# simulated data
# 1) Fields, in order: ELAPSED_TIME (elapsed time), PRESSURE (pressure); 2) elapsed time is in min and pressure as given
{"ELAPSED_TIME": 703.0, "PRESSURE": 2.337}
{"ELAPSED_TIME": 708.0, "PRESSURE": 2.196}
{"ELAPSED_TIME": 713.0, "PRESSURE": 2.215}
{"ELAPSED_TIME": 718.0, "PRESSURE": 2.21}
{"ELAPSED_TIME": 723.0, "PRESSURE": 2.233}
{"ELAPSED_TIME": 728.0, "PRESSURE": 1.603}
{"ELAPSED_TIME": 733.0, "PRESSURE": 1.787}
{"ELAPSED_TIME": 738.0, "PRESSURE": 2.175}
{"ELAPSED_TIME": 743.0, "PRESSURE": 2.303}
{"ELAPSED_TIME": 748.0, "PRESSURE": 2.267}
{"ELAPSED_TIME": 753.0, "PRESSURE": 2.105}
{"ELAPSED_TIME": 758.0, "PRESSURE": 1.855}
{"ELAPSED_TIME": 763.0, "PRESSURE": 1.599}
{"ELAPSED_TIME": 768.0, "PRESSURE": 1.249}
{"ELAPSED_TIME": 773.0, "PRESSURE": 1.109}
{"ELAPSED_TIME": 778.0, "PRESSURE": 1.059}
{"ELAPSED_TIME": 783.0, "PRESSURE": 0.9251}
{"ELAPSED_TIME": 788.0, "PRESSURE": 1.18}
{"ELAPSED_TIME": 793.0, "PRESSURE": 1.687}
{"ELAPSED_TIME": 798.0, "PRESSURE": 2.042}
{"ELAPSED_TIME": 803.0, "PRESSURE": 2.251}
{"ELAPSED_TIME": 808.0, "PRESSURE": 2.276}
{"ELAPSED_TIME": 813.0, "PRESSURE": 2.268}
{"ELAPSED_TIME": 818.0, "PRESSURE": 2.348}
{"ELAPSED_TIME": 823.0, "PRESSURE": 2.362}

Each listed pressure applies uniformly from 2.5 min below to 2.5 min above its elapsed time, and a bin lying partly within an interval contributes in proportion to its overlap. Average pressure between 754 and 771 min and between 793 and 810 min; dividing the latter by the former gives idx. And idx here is 1.3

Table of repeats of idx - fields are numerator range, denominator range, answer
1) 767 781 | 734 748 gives 0.51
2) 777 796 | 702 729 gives 0.58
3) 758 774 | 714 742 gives 0.70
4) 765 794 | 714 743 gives 0.58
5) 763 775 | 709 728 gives 0.59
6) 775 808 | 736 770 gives 0.81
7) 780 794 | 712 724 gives 0.55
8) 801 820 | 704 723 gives 1.03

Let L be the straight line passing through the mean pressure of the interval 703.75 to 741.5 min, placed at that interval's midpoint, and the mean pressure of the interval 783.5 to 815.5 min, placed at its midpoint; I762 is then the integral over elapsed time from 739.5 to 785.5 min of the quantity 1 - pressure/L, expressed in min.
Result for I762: 8.5 min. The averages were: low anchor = 2.08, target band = 1.62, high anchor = 1.89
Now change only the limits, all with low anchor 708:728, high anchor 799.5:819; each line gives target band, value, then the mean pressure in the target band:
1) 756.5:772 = 4.92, 1.5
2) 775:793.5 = 8.91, 1.16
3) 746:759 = 0.56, 2.09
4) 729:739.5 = 1.23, 1.91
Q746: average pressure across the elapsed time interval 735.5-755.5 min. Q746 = 2.21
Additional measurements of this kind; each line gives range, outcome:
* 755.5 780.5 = 1.37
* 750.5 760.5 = 1.98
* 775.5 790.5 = 1.05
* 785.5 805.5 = 1.79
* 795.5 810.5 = 2.19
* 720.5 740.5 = 1.95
